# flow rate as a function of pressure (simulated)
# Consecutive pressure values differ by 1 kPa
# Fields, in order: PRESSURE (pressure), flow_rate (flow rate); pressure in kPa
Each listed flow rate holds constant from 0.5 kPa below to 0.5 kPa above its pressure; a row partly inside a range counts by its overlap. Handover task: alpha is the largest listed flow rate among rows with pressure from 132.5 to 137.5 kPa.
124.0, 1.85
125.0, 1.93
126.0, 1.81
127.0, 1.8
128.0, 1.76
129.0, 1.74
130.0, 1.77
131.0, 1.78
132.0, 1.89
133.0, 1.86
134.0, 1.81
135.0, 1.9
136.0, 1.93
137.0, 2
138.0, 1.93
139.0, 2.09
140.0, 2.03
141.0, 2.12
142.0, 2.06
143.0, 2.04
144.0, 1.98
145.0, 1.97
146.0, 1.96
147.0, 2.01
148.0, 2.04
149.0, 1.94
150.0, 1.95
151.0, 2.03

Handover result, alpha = 2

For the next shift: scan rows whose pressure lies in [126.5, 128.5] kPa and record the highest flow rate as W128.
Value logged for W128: 1.8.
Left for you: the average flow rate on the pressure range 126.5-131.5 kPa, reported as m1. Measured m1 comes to 1.77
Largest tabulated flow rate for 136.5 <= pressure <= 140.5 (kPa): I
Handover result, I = 2.09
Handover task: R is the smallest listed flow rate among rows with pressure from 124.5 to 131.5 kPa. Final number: 1.74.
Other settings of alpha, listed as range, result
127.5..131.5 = 1.78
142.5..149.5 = 2.04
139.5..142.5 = 2.12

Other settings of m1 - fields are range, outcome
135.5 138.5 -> 1.95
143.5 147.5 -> 1.98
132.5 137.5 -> 1.9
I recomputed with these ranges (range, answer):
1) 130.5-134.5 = 1.89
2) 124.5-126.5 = 1.93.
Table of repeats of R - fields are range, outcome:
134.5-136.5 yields 1.9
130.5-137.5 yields 1.78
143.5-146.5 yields 1.96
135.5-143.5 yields 1.93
